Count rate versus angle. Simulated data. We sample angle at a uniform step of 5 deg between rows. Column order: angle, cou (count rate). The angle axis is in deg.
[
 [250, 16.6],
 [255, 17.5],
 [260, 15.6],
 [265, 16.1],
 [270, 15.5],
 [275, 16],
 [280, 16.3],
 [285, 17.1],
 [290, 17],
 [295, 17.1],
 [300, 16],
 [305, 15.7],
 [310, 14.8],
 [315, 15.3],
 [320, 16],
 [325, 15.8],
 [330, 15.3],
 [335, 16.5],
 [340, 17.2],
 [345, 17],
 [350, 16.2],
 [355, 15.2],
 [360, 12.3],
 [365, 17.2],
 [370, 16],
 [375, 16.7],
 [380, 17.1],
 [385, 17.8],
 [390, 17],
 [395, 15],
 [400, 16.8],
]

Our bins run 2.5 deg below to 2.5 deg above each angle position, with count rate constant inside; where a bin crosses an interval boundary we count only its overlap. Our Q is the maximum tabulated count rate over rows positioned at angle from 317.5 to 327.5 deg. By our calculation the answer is 16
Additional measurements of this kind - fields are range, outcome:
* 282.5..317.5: 17.1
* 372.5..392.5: 17.8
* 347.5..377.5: 17.2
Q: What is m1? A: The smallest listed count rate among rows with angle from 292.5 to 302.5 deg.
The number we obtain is 16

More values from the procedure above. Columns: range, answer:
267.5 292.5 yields 15.5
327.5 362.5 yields 12.3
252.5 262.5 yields 15.6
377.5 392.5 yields 17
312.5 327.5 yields 15.3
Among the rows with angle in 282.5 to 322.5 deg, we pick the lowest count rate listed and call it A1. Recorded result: 14.8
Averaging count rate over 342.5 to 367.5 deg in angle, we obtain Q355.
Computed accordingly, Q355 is 15.6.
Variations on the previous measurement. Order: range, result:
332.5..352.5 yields 16.7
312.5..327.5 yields 15.7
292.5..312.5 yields 15.9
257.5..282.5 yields 15.9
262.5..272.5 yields 15.8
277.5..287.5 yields 16.7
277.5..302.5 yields 16.7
